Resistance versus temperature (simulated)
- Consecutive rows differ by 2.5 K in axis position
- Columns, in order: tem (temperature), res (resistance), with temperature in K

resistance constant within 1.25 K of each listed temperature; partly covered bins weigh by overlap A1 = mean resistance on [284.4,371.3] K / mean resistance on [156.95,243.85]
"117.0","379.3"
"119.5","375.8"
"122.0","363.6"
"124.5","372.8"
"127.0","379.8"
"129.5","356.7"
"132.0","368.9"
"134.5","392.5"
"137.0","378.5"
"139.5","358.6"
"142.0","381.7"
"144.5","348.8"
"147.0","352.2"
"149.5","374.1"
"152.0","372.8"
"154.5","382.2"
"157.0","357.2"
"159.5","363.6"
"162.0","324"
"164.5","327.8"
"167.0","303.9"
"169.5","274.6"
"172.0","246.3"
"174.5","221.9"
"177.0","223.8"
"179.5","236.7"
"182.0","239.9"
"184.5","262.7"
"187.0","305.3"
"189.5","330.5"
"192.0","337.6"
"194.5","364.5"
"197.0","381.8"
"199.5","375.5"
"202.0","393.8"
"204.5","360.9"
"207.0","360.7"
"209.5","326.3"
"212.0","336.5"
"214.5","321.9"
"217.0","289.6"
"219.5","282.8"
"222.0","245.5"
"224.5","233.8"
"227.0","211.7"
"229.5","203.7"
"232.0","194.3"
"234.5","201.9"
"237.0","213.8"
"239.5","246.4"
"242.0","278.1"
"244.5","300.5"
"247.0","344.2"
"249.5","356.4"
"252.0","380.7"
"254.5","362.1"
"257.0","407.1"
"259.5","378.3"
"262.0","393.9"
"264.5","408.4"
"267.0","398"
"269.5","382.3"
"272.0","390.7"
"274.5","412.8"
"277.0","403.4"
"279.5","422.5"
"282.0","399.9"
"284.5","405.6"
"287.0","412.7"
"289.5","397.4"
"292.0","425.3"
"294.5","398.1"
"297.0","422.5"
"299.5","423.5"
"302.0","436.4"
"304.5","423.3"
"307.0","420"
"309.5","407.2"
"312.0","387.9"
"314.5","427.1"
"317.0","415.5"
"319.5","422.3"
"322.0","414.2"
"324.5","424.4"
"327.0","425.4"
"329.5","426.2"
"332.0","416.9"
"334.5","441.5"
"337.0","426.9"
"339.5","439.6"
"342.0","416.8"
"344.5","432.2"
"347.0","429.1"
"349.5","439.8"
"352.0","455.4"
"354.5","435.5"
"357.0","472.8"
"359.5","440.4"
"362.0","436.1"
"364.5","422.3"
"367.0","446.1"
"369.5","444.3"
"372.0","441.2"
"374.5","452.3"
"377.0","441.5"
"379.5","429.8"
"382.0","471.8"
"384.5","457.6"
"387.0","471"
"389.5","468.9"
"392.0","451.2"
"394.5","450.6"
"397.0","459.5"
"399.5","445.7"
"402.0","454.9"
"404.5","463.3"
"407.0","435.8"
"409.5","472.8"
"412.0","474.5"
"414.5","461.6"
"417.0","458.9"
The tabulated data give 1.5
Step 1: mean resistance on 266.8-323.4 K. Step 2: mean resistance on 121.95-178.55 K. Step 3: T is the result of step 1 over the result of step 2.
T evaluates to 1.21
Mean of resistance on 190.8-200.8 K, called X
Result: 365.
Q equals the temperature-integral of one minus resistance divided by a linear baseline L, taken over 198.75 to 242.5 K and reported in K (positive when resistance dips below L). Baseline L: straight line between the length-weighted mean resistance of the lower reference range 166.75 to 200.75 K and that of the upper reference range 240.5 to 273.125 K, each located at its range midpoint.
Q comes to 6.2 K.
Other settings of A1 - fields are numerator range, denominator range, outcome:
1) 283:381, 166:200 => 1.47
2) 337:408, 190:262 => 1.43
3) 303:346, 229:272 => 1.30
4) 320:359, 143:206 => 1.34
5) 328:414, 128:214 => 1.34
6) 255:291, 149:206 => 1.25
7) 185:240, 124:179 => 0.88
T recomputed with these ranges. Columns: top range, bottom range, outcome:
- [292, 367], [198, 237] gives 1.49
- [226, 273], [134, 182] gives 0.98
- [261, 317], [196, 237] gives 1.40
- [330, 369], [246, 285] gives 1.12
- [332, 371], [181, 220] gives 1.32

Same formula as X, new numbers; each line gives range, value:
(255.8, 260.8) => 393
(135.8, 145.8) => 367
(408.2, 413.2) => 473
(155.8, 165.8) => 343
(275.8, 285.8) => 408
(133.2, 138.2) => 385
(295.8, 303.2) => 427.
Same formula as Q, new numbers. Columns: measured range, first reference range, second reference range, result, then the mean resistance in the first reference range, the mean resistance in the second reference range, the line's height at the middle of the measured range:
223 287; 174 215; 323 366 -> 5.8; 318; 434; 365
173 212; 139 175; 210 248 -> -2.5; 334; 261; 298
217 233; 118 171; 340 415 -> 6.4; 357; 449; 389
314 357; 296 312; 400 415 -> 0.2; 419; 460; 432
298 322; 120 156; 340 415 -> 0.5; 370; 449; 427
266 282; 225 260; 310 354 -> -3.1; 288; 426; 337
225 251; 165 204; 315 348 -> 6.9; 302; 425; 347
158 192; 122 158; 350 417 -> 8.7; 370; 452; 382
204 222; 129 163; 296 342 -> 3.2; 366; 422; 387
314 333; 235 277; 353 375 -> -0.6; 352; 443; 409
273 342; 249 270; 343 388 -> -0.8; 386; 445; 413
